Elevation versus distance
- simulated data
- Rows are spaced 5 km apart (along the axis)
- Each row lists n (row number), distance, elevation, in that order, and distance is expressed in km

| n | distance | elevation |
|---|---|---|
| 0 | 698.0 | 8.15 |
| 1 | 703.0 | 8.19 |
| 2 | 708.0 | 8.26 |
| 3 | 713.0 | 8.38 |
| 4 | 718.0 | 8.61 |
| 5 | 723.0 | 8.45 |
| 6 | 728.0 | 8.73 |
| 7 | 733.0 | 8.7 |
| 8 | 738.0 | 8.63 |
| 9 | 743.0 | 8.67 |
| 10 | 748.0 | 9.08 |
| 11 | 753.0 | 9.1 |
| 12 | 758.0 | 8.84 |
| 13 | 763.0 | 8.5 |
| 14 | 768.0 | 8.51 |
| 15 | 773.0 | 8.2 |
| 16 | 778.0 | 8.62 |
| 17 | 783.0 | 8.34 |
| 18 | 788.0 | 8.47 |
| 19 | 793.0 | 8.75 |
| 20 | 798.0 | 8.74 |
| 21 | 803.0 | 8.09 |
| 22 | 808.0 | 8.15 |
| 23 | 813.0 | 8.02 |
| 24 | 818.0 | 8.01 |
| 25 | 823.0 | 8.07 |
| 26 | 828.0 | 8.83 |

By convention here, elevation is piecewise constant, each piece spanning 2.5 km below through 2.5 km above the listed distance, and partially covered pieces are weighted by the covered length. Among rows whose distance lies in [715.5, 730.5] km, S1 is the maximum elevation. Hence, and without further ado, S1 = 8.73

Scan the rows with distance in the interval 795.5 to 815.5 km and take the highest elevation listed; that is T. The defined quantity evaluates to 8.74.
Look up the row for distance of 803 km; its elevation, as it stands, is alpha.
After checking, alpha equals 8.09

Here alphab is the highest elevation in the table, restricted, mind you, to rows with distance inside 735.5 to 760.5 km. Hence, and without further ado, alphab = 9.1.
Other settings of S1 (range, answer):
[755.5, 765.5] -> 8.84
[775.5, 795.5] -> 8.75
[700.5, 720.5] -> 8.61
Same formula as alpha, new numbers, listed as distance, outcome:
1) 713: 8.38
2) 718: 8.61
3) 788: 8.47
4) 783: 8.34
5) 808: 8.15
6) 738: 8.63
